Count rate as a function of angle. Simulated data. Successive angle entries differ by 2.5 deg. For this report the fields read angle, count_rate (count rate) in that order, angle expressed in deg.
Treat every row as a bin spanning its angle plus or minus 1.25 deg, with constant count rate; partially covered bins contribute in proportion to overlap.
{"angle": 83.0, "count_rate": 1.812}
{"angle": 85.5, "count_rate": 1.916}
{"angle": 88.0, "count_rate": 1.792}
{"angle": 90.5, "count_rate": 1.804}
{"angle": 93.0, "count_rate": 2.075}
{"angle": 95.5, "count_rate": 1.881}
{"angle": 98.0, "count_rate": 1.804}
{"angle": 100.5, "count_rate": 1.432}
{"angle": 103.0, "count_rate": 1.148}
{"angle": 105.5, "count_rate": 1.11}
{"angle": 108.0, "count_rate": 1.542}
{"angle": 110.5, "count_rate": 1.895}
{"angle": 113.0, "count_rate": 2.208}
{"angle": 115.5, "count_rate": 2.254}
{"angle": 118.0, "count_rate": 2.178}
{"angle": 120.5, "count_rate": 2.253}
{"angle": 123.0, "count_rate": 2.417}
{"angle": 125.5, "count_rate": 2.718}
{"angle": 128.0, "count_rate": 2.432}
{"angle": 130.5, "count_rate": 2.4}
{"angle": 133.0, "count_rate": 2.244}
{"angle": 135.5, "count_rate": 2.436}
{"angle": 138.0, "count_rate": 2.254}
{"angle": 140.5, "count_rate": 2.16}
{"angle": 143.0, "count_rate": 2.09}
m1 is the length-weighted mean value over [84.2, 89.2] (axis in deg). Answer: 1.85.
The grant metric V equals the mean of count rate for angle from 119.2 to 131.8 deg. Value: 2.44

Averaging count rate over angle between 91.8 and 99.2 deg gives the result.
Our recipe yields 1.92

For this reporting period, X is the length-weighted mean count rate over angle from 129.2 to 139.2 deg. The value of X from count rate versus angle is 2.33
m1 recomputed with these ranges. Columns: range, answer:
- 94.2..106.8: 1.48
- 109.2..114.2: 2.04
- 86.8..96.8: 1.89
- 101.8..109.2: 1.27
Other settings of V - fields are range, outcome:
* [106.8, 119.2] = 2.02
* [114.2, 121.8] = 2.23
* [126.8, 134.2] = 2.36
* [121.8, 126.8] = 2.57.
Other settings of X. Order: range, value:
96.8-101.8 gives 1.61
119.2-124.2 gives 2.33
